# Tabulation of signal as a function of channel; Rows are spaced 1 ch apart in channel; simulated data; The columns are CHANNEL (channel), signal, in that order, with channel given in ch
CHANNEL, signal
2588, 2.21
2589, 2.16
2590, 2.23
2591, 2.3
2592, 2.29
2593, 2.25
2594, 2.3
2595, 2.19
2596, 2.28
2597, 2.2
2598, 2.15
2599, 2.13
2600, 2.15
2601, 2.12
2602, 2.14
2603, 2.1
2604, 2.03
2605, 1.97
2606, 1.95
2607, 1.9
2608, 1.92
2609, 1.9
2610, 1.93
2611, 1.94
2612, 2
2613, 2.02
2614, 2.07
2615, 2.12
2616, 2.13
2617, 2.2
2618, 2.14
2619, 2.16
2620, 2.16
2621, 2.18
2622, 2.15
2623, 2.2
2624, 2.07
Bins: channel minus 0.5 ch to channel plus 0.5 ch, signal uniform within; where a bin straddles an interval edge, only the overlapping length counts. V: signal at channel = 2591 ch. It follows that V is 2.3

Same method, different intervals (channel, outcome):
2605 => 1.97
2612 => 2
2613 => 2.02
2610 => 1.93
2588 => 2.21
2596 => 2.28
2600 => 2.15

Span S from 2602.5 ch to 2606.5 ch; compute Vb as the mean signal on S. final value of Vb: 2.01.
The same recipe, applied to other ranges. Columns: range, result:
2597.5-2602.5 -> 2.14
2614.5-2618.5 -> 2.15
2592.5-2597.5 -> 2.24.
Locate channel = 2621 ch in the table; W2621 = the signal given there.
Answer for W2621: 2.18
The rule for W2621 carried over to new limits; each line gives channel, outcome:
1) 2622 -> 2.15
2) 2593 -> 2.25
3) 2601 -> 2.12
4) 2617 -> 2.2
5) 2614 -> 2.07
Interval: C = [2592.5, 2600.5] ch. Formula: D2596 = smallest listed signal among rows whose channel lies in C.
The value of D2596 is 2.13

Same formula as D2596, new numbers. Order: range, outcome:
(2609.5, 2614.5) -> 1.93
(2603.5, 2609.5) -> 1.9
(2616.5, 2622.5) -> 2.14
